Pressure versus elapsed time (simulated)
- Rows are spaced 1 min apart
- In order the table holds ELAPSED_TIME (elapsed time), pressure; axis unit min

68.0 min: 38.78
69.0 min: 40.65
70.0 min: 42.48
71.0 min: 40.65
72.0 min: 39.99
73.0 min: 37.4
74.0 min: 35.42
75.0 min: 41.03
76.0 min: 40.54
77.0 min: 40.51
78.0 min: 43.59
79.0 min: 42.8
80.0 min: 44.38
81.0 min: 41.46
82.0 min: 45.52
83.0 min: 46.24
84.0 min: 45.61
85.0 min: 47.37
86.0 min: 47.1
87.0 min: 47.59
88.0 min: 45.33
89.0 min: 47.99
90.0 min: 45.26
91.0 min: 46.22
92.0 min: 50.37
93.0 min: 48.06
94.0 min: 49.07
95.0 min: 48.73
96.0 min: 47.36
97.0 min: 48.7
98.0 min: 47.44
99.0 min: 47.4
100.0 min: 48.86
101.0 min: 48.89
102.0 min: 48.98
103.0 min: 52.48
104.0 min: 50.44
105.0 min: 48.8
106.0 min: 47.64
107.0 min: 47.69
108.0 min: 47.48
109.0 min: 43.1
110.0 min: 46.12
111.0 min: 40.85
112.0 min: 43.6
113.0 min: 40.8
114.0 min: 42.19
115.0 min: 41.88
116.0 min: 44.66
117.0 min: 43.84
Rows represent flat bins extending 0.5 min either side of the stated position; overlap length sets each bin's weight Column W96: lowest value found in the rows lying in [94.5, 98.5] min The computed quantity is 47.36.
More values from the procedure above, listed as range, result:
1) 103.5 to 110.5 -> 43.1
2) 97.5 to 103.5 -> 47.4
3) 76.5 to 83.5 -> 40.51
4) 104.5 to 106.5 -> 47.64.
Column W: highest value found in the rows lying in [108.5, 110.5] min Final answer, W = 46.12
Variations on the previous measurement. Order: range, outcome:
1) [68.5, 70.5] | 42.48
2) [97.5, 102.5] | 48.98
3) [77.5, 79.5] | 43.59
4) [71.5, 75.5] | 41.03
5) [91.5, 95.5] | 50.37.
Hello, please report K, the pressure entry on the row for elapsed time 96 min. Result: 47.36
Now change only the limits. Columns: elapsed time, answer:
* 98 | 47.44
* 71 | 40.65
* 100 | 48.86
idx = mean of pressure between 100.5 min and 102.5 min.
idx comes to 48.9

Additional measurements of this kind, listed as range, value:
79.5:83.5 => 44.4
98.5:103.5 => 49.3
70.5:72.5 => 40.3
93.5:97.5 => 48.5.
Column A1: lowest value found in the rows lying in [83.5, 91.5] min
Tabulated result 45.26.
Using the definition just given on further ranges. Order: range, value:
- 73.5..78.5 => 35.42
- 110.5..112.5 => 40.85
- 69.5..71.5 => 40.65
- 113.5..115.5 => 41.88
